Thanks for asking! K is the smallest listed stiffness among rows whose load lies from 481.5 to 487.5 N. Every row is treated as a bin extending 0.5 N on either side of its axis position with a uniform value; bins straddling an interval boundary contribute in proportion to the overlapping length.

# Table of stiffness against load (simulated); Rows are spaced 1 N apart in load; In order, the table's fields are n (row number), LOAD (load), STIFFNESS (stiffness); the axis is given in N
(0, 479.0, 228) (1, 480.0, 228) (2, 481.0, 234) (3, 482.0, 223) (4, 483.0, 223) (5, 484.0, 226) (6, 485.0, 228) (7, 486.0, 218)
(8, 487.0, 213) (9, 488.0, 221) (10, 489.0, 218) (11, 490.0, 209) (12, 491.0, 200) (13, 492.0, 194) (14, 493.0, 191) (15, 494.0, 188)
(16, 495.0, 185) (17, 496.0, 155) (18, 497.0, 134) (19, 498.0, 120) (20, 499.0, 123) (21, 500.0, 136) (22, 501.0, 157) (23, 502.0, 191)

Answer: 213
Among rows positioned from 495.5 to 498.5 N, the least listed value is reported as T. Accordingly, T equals 120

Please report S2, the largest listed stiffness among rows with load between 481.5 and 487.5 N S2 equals 228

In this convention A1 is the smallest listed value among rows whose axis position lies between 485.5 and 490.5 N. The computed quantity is 209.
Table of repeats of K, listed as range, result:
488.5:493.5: 191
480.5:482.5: 223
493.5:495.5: 185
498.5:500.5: 123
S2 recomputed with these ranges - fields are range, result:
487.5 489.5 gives 221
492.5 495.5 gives 191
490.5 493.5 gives 200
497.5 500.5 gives 136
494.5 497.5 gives 185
